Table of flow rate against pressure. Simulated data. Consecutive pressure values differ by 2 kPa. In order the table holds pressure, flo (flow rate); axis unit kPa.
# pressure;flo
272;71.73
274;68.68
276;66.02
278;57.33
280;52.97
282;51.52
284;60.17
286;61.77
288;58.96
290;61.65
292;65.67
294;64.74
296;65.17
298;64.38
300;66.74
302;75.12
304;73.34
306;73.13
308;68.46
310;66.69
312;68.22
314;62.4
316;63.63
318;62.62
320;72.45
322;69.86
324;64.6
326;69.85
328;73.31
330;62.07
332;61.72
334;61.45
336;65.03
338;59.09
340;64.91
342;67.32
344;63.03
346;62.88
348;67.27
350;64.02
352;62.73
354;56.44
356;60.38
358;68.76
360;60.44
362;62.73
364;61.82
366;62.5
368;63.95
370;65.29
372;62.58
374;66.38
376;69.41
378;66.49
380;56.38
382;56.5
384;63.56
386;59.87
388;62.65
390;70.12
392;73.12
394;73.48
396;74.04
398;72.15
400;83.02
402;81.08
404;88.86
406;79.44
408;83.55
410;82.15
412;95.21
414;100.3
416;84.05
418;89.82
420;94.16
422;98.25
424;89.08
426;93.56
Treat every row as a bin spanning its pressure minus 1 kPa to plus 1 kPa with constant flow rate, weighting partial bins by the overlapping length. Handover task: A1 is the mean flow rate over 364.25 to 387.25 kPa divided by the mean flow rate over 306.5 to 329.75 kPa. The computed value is 0.93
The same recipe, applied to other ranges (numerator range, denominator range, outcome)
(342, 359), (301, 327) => 0.93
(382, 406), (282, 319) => 1.11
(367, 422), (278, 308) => 1.18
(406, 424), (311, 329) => 1.34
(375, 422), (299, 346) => 1.15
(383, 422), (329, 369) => 1.27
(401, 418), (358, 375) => 1.37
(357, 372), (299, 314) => 0.91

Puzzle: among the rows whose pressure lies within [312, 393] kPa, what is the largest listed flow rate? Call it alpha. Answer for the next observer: 73.31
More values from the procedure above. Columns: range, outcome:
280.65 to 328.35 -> 75.12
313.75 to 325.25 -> 72.45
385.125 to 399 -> 74.04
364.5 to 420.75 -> 100.3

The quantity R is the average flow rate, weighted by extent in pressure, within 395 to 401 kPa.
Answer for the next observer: 76.4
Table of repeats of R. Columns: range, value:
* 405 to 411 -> 81.7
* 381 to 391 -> 62.5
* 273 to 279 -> 64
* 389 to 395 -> 72.2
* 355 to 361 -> 63.2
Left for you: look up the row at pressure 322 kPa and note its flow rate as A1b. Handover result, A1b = 69.86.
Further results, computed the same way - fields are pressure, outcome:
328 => 73.31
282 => 51.52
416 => 84.05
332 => 61.72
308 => 68.46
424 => 89.08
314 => 62.4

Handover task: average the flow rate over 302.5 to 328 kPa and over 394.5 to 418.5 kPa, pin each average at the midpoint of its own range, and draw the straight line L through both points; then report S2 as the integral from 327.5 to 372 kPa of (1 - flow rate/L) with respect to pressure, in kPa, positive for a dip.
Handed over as 6.49 kPa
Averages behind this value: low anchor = 68.3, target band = 63.4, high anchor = 84.1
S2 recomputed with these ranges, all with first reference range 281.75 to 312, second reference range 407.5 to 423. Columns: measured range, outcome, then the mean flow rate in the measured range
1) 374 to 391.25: 4.2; 63.5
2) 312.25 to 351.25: 4.2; 65.2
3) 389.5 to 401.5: 1.7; 74.8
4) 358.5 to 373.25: 3.2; 63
